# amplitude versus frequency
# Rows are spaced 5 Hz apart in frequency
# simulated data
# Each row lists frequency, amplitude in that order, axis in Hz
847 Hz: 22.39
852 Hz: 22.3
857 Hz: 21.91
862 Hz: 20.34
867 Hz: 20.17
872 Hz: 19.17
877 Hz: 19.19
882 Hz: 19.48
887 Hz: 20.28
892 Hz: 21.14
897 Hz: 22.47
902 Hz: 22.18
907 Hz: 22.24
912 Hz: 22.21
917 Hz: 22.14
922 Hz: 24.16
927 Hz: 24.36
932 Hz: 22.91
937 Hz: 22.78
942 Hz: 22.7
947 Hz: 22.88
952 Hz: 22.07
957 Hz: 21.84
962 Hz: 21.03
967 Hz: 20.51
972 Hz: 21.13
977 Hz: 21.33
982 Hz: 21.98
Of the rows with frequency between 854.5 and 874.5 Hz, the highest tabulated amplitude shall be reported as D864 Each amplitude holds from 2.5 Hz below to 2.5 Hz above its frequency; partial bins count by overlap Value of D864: 21.91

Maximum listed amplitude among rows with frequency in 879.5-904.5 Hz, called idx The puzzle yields 22.47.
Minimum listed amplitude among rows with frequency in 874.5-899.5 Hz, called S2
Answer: 19.19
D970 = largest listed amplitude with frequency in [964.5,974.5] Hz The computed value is 21.13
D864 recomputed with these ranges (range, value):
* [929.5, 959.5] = 22.91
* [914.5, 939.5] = 24.36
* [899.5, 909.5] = 22.24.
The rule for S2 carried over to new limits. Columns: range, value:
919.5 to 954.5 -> 22.07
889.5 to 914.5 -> 21.14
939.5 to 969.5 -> 20.51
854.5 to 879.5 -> 19.17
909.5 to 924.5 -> 22.14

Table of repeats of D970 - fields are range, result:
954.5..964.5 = 21.84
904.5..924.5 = 24.16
